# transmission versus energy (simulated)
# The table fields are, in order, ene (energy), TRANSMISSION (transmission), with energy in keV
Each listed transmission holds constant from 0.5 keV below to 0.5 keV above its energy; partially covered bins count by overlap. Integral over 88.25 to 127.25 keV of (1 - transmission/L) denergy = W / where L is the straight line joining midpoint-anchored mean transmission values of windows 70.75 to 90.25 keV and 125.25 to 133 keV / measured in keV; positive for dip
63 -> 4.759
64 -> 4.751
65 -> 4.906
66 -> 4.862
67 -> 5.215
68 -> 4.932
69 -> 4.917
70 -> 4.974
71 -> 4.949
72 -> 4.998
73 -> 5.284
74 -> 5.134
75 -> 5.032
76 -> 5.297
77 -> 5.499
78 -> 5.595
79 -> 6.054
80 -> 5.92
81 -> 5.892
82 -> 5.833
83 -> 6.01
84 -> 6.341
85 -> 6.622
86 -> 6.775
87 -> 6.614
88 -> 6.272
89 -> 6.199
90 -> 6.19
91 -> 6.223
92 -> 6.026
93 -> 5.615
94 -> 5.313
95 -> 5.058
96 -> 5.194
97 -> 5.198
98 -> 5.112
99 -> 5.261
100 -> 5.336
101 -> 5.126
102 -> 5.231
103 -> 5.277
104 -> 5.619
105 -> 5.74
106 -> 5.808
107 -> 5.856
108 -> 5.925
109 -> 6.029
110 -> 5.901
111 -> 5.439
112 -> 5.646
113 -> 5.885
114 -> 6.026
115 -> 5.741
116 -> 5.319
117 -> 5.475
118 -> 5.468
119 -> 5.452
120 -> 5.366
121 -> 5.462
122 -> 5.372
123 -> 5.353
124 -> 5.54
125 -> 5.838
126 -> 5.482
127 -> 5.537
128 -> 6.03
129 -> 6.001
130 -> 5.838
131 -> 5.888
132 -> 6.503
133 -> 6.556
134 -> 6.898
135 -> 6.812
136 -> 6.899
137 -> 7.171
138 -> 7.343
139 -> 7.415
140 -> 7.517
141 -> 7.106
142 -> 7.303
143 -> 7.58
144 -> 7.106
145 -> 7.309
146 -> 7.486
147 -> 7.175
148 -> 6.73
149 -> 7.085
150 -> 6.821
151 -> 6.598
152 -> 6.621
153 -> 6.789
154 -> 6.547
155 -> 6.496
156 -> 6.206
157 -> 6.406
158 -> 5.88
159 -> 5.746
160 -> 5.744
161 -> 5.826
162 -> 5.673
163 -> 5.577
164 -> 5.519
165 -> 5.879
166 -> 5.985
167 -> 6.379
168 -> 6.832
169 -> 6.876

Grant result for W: 2.0 keV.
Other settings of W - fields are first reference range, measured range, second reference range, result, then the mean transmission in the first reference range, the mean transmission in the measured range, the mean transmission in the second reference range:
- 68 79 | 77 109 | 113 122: -2.6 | 5.2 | 5.78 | 5.55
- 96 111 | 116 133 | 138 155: 1.6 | 5.52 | 5.68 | 7.07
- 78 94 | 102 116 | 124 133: 0.7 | 6.13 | 5.73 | 5.91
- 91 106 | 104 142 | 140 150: 1.8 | 5.41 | 6.06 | 7.2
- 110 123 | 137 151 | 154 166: -3.4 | 5.56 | 7.2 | 5.93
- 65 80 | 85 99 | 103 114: -0.8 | 5.21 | 5.84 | 5.77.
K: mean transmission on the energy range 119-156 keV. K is 6.52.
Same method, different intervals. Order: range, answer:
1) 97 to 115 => 5.59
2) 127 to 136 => 6.3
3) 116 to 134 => 5.74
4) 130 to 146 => 7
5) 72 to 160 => 6.06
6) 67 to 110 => 5.62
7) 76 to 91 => 6.11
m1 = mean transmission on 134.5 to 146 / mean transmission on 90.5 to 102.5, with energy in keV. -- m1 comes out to 1.34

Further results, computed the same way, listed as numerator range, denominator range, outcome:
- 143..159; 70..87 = 1.18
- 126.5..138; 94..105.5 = 1.21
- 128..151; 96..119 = 1.24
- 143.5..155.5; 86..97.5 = 1.18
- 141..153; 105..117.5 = 1.23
